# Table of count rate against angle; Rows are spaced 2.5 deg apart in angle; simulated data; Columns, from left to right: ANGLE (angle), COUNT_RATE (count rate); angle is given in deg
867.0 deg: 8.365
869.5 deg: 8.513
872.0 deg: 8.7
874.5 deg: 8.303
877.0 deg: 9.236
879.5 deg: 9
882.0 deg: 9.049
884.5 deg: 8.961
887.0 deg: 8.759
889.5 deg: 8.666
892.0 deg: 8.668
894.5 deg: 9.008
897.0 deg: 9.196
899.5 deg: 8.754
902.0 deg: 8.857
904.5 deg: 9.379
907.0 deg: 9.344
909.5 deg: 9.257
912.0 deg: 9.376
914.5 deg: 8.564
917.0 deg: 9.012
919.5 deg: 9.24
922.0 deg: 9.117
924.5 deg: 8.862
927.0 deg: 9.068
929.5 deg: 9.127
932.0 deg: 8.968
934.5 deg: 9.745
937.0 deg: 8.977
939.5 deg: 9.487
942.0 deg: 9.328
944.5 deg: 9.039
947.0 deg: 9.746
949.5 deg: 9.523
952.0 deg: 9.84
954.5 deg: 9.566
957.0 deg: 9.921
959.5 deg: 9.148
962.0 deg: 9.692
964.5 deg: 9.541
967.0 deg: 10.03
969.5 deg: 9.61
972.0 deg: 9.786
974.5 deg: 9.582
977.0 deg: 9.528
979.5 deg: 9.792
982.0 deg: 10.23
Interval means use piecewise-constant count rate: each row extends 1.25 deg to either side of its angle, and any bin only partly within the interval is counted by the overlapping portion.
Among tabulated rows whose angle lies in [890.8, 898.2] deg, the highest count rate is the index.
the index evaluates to 9.196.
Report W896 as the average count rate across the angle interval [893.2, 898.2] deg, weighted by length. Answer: 9.1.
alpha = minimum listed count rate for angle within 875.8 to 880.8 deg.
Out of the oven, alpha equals 9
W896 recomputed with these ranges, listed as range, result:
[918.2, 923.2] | 9.18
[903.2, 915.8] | 9.18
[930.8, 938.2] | 9.23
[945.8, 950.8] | 9.64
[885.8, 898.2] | 8.86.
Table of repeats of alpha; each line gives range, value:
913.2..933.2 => 8.564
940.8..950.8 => 9.039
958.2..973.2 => 9.148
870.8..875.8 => 8.303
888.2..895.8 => 8.666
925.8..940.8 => 8.968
